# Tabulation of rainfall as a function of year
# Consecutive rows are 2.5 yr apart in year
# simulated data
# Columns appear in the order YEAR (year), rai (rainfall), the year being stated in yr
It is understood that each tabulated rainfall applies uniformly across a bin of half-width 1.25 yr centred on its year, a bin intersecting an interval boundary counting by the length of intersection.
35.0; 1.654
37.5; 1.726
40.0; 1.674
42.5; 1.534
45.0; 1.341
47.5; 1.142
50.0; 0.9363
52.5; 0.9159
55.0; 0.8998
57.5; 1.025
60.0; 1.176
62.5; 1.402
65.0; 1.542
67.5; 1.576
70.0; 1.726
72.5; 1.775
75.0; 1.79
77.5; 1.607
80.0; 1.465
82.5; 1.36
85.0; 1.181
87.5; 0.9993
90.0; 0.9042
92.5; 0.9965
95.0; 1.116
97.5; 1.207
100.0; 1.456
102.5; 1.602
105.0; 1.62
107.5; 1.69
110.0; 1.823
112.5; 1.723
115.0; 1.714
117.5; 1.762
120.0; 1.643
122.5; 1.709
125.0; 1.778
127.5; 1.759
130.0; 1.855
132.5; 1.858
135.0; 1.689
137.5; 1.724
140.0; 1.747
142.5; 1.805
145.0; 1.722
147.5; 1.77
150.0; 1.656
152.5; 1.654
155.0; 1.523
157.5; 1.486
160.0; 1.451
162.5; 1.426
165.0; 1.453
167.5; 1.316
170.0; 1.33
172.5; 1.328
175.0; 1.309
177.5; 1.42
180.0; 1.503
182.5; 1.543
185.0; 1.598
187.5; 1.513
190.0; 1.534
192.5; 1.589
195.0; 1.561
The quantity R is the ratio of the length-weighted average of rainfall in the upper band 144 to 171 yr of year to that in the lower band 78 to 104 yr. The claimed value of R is 1.23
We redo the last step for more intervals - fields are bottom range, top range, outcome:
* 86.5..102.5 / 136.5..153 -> 1.50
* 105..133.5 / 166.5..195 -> 0.83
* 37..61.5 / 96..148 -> 1.38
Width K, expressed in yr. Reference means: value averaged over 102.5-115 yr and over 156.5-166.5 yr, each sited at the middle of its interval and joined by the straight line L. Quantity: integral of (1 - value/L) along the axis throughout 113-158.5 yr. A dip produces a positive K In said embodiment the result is -4.1 yr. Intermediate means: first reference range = 1.7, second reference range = 1.45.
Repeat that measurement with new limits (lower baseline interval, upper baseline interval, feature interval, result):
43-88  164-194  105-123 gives -4.3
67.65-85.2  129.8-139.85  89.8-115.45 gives 3.3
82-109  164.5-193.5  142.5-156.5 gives -2.8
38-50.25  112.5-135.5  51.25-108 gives 7.4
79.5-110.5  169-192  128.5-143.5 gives -4.2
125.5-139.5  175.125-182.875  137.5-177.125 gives 1.8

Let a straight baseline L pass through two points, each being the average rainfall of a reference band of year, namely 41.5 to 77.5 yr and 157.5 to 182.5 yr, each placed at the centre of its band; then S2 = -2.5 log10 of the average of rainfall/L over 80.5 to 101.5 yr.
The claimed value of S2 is 0.17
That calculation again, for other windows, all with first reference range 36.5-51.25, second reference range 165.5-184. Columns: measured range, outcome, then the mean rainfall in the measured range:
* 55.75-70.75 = 0.006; 1.38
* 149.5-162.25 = -0.105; 1.54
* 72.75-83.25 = -0.143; 1.59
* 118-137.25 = -0.250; 1.75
